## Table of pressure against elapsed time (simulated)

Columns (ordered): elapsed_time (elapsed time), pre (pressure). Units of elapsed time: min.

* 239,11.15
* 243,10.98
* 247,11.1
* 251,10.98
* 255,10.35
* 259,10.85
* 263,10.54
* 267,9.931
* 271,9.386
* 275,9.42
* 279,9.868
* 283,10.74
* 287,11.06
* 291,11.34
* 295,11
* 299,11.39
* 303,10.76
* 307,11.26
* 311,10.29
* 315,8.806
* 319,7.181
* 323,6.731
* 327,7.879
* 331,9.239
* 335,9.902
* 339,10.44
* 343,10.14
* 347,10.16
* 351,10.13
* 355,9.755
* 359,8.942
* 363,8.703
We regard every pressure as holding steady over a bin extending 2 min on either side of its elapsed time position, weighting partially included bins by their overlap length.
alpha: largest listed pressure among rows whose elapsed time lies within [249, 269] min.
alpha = 10.98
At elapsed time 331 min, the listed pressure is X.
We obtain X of 9.239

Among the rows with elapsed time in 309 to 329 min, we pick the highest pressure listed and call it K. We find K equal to 10.29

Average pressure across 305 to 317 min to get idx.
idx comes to 10.1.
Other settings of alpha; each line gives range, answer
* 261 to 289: 11.06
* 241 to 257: 11.1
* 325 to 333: 9.239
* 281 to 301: 11.39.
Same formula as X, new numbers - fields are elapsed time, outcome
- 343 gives 10.14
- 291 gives 11.34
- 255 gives 10.35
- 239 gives 11.15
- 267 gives 9.931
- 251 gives 10.98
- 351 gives 10.13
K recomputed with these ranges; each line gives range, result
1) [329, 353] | 10.44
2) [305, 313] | 11.26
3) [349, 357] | 10.13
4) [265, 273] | 9.931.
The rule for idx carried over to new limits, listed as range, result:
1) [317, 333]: 7.76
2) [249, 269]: 10.5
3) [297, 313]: 10.9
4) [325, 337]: 9.01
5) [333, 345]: 10.2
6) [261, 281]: 9.83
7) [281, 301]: 11.1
